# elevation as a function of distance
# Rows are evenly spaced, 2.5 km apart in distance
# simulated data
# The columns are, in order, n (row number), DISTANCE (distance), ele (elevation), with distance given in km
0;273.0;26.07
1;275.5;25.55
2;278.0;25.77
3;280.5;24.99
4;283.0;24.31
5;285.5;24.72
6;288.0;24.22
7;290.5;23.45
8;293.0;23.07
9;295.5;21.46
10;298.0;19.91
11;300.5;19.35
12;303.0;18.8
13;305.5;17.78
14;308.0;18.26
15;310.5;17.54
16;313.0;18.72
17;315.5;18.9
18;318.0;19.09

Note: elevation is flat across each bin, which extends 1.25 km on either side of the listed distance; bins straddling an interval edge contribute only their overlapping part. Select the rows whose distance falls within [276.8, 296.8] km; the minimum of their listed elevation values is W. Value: 21.46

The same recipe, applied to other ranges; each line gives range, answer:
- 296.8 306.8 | 17.78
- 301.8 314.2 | 17.54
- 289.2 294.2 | 23.07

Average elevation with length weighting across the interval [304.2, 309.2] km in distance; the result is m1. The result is 18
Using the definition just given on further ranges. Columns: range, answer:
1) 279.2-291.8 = 24.3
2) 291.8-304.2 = 20.5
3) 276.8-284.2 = 25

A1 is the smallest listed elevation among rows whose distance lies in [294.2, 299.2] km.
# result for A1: 19.91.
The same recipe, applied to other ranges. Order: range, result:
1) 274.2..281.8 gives 24.99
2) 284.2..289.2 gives 24.22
